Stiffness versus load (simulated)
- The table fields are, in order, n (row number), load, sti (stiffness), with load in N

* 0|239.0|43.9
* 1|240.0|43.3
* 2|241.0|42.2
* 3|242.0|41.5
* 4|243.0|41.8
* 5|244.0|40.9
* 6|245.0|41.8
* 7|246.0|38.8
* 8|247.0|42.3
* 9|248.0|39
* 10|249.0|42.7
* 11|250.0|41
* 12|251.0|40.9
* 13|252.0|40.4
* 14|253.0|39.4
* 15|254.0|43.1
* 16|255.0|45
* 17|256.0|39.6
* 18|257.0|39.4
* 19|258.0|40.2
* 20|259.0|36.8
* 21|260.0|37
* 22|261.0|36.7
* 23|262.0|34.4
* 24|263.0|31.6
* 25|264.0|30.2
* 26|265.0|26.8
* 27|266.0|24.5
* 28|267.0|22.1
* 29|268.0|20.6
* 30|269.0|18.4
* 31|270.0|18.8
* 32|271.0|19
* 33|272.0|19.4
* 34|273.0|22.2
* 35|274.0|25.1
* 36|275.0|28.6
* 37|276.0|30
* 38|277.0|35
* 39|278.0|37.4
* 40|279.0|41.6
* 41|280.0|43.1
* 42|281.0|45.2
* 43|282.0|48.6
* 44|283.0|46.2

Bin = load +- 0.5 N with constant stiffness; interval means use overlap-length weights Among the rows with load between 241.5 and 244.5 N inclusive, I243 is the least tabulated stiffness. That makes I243 40.9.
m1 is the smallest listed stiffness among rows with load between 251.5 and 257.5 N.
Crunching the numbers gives 39.4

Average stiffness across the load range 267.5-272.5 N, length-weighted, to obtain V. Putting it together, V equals 19.2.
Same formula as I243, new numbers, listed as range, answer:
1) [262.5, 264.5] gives 30.2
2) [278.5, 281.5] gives 41.6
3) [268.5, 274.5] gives 18.4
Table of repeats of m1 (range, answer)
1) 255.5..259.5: 36.8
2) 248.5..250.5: 41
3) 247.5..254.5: 39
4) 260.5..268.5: 20.6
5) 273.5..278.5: 25.1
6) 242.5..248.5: 38.8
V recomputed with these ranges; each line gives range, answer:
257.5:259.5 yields 38.5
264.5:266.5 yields 25.6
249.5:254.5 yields 41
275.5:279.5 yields 36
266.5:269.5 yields 20.4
